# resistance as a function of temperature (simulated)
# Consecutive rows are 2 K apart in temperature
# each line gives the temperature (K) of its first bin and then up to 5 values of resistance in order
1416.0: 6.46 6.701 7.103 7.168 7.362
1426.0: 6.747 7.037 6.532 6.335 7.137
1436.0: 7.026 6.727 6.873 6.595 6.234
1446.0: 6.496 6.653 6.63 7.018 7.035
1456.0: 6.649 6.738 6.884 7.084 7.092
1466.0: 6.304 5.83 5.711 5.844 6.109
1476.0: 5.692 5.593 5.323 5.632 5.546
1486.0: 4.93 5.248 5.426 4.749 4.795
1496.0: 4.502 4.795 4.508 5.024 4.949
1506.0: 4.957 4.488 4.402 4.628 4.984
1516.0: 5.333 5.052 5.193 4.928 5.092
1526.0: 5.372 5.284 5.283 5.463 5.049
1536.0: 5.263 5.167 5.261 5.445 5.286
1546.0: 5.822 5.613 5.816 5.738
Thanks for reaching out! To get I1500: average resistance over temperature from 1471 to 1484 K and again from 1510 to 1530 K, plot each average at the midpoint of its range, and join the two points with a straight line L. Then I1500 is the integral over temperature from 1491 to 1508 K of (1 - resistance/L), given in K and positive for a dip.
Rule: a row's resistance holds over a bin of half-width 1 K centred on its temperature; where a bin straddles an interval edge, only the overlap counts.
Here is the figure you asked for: 1.90 K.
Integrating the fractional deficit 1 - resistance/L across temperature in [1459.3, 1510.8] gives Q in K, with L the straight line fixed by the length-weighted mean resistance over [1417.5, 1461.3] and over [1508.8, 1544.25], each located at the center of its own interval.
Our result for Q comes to 4.5 K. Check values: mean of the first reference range 6.81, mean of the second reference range 5.13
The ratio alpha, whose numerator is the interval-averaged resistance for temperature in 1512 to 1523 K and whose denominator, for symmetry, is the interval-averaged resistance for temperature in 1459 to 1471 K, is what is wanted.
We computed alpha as 0.78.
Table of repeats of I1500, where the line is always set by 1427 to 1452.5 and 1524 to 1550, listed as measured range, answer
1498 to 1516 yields 3.1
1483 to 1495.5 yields 1.9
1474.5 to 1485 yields 1.0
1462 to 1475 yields 0.2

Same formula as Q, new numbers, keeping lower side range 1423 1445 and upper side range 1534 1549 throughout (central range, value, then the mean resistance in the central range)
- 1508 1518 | 1.61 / 4.82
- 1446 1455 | -0.31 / 6.8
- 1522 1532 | 0.59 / 5.25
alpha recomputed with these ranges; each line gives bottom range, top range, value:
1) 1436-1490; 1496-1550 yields 0.82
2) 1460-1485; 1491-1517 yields 0.79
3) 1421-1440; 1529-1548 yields 0.78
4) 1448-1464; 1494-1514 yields 0.69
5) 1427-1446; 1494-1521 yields 0.72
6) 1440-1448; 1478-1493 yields 0.81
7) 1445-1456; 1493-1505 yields 0.70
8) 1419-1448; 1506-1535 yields 0.74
